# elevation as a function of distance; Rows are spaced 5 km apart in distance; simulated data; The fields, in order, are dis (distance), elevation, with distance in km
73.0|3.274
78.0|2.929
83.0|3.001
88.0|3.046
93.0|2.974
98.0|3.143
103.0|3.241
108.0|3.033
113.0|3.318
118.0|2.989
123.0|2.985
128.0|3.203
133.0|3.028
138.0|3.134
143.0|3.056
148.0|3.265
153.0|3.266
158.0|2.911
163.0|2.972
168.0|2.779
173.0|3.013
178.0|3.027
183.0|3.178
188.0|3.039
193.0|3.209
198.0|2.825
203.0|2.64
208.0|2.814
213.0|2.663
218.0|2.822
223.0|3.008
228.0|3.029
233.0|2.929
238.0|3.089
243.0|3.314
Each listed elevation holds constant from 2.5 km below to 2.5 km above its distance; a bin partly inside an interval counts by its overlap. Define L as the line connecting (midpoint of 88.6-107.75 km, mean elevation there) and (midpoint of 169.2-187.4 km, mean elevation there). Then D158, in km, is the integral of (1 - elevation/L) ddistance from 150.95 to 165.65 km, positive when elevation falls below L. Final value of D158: 0.1 km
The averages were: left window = 3.1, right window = 3.05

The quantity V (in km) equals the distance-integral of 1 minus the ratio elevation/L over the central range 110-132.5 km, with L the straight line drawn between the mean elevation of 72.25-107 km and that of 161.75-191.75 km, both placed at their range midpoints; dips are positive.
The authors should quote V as -0.5 km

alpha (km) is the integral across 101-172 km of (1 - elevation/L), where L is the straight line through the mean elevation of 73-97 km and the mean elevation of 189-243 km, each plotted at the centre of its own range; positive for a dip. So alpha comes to -2.2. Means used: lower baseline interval 3.03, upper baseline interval 2.93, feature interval 3.08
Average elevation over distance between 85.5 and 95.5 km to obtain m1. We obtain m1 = 3.01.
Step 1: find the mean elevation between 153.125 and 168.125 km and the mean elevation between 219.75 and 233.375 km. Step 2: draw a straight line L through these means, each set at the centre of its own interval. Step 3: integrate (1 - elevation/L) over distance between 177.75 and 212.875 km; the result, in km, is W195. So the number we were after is 0.47 km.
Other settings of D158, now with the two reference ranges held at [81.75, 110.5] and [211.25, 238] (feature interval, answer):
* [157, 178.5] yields 0.4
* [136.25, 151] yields -0.7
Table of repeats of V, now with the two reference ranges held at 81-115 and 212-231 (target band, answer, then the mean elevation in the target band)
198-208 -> 0.7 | 2.73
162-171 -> 0.4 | 2.87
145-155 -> -0.8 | 3.25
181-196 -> -0.9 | 3.13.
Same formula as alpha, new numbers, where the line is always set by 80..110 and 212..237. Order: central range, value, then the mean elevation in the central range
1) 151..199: -0.8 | 3.03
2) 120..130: -0.2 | 3.08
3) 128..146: -0.4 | 3.1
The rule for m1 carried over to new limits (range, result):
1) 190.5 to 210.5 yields 2.87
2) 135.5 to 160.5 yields 3.13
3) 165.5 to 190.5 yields 3.01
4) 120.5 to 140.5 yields 3.09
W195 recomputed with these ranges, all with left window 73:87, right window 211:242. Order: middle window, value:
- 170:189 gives -0.5 km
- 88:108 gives -0.5 km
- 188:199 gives -0.3 km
